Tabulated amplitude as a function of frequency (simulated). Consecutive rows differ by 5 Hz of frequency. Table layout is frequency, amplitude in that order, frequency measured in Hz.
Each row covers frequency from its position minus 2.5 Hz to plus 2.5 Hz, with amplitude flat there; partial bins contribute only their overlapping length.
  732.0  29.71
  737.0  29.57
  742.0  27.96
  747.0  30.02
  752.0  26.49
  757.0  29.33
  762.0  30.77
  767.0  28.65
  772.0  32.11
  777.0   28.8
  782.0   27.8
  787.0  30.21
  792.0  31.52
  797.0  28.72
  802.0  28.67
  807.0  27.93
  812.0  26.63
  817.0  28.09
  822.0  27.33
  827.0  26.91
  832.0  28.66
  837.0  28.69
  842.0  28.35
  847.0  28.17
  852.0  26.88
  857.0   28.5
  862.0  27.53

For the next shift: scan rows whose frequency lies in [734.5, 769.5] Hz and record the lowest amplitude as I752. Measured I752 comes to 26.49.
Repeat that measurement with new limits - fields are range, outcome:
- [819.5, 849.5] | 26.91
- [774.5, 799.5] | 27.8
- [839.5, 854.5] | 26.88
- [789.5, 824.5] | 26.63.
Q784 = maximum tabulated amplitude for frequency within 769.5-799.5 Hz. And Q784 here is 32.11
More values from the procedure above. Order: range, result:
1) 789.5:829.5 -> 31.52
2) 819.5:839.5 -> 28.69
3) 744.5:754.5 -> 30.02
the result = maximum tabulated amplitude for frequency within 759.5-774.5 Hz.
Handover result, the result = 32.11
